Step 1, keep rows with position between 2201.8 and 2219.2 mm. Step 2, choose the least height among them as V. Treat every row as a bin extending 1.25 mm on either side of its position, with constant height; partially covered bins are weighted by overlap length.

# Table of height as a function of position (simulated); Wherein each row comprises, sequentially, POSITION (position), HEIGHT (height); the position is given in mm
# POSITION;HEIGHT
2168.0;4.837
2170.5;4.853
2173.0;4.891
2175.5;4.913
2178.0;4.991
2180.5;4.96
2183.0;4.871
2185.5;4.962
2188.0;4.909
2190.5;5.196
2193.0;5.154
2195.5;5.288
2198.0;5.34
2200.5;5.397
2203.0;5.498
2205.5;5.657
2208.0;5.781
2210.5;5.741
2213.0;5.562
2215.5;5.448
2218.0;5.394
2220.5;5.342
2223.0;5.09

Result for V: 5.394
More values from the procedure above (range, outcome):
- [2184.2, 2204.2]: 4.909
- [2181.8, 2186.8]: 4.871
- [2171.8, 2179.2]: 4.891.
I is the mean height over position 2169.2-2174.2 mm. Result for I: 4.87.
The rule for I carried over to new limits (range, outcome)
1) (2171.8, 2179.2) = 4.93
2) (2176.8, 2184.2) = 4.94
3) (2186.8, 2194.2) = 5.09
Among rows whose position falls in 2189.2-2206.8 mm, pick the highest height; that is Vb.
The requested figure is 5.657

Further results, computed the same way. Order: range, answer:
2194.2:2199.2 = 5.34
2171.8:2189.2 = 4.991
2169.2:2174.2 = 4.891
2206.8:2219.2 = 5.781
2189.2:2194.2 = 5.196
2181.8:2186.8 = 4.962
